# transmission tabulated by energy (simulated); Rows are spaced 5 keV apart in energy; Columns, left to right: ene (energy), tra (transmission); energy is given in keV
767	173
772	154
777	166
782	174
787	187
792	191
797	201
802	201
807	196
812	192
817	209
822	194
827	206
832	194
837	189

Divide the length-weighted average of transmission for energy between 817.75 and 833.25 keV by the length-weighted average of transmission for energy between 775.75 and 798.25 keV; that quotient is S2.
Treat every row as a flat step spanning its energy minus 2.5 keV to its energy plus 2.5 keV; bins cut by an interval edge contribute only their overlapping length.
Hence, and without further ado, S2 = 1.09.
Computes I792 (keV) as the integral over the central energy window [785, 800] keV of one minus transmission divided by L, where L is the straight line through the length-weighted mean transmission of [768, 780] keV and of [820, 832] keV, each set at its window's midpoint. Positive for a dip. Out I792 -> -1.6 keV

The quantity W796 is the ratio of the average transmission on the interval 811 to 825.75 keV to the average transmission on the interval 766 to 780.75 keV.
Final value 1.2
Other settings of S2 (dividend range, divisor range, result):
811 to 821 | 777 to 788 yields 1.14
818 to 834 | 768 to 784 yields 1.21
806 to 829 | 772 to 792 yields 1.14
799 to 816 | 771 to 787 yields 1.17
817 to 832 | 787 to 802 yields 1.03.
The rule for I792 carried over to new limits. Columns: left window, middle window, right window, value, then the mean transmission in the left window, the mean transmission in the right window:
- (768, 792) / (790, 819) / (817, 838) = -2.0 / 173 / 198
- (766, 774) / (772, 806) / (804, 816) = -1.1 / 162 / 196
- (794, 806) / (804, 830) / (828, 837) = -0.3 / 200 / 195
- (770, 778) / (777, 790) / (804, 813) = -0.7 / 159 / 195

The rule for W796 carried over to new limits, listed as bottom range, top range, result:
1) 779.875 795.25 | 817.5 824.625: 1.07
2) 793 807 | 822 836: 0.99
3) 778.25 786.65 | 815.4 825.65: 1.14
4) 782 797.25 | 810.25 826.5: 1.06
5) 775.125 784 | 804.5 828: 1.17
